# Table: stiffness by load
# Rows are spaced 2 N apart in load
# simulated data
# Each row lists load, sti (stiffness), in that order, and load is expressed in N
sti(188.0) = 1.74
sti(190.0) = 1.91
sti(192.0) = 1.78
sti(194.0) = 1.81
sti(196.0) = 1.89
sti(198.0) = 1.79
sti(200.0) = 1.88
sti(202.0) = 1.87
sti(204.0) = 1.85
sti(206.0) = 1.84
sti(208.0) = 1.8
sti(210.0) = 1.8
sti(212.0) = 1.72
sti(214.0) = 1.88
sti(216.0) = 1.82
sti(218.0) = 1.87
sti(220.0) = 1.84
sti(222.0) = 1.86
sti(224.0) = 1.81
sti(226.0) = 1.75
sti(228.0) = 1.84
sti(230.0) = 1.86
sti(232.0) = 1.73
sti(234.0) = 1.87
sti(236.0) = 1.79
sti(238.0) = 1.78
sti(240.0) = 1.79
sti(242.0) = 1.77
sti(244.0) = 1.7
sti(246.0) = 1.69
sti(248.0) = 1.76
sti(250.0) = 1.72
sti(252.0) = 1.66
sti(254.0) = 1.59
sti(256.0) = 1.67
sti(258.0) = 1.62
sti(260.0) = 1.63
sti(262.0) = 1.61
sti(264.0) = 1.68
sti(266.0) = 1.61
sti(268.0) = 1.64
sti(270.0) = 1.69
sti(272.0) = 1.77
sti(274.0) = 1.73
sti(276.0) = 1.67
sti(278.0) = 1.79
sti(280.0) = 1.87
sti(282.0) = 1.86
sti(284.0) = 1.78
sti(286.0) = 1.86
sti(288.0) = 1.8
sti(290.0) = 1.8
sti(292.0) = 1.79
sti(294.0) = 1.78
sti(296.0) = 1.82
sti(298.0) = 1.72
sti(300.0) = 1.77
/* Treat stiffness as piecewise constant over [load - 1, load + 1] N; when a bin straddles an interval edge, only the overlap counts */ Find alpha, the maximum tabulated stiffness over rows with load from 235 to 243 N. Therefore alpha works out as 1.79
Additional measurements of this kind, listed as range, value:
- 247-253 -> 1.76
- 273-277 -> 1.73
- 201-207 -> 1.87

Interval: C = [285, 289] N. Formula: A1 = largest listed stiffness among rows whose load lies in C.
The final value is 1.86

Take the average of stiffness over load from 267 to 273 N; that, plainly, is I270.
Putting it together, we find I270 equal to 1.7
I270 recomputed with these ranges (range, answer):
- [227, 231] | 1.85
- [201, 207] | 1.85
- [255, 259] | 1.65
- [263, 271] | 1.66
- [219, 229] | 1.82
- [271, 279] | 1.74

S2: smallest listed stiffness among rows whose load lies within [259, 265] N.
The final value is 1.61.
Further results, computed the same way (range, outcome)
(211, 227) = 1.72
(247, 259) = 1.59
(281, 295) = 1.78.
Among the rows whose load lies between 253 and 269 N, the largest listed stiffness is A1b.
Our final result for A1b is 1.68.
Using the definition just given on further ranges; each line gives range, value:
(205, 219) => 1.88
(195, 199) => 1.89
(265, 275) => 1.77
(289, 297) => 1.82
